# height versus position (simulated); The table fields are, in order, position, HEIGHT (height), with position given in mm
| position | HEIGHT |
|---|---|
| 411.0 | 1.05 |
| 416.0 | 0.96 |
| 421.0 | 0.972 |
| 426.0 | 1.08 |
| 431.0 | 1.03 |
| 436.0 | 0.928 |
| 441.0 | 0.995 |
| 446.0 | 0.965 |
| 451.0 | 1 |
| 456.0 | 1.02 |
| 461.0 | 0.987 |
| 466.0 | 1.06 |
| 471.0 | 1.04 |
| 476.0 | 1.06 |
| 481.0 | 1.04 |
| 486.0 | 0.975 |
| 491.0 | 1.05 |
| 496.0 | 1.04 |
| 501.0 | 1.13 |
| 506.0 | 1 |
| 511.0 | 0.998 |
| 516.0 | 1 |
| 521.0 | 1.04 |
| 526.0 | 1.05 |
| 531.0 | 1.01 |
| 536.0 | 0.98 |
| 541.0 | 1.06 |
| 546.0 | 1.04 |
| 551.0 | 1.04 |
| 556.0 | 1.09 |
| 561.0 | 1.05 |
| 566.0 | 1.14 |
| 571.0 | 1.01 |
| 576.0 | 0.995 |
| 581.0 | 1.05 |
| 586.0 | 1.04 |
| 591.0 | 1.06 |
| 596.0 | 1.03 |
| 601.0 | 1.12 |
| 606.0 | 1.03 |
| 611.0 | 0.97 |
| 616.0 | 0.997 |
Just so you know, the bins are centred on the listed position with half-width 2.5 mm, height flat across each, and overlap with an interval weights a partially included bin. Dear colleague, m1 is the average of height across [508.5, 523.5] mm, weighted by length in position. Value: 1.01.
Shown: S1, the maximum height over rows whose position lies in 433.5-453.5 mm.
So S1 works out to 1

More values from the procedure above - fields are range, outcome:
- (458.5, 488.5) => 1.06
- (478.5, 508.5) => 1.13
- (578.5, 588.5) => 1.05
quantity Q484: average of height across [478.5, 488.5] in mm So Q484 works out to 1.01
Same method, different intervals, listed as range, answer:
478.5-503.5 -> 1.05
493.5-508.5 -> 1.06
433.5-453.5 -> 0.972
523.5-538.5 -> 1.01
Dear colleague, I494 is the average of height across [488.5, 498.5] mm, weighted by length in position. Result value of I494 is 1.04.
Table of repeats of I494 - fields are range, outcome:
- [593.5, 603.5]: 1.07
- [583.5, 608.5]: 1.06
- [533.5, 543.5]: 1.02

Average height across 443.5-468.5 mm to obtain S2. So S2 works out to 1.01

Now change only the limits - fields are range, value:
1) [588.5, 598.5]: 1.05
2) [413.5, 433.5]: 1.01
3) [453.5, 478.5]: 1.03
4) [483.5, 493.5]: 1.01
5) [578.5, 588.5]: 1.04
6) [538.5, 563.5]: 1.06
